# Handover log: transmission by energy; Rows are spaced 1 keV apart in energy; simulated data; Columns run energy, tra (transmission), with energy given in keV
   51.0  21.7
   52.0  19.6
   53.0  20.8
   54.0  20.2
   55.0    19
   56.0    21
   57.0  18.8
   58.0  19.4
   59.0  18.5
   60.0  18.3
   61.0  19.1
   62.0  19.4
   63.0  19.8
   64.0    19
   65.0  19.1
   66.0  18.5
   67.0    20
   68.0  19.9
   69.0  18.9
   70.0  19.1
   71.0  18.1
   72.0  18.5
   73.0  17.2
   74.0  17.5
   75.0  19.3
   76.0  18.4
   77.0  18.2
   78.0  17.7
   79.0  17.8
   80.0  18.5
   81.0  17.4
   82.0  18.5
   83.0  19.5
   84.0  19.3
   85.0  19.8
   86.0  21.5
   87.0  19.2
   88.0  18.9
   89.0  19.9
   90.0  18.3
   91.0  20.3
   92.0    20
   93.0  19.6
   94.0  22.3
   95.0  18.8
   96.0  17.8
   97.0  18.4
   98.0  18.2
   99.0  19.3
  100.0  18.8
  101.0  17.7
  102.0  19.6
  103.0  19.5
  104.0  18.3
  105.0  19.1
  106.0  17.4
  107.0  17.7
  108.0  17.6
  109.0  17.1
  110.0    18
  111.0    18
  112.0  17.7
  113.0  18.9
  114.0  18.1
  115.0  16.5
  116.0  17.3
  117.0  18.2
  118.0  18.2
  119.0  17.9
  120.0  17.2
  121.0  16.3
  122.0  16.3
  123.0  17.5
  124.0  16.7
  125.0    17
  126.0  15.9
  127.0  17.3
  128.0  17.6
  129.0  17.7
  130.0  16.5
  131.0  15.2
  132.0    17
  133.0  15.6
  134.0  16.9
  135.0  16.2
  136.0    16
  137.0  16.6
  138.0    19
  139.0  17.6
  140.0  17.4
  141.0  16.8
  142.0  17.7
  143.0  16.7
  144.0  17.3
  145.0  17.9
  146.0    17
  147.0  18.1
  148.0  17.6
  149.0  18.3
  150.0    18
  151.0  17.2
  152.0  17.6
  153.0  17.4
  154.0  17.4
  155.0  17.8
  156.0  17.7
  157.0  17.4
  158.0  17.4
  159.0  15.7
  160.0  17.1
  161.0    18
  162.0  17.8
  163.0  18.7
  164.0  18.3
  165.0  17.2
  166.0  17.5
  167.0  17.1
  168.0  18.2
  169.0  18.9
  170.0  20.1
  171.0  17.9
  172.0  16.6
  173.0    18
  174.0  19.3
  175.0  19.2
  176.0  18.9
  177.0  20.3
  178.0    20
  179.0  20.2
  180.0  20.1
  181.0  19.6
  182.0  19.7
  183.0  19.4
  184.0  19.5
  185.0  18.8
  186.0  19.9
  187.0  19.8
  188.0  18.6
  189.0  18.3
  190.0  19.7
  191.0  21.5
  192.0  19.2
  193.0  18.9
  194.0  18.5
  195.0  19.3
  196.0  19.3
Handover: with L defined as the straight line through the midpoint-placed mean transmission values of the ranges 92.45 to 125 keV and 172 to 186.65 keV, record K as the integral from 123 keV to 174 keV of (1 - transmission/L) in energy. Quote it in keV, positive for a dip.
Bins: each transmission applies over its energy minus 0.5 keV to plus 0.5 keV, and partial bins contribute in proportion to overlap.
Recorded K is 3.9 keV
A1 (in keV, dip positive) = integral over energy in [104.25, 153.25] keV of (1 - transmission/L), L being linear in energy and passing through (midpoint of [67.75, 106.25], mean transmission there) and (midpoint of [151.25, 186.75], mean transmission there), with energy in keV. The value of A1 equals 3.48 keV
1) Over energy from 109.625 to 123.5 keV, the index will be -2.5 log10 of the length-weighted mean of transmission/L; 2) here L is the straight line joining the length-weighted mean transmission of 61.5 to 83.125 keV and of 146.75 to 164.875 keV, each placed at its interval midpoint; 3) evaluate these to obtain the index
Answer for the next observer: 0.03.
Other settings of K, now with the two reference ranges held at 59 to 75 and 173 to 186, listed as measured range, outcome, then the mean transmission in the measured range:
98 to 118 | 1.0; 18.1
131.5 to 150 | 2.0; 17.2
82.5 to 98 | -0.5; 19.5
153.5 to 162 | 0.9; 17.3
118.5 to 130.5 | 1.4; 17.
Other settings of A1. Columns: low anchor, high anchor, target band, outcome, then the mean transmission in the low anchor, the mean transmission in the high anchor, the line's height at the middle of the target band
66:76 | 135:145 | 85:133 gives -0.6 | 18.7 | 17.2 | 17.9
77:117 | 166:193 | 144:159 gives 1.1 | 18.7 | 19.1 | 19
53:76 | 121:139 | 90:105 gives -1.0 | 19.1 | 16.8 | 17.9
